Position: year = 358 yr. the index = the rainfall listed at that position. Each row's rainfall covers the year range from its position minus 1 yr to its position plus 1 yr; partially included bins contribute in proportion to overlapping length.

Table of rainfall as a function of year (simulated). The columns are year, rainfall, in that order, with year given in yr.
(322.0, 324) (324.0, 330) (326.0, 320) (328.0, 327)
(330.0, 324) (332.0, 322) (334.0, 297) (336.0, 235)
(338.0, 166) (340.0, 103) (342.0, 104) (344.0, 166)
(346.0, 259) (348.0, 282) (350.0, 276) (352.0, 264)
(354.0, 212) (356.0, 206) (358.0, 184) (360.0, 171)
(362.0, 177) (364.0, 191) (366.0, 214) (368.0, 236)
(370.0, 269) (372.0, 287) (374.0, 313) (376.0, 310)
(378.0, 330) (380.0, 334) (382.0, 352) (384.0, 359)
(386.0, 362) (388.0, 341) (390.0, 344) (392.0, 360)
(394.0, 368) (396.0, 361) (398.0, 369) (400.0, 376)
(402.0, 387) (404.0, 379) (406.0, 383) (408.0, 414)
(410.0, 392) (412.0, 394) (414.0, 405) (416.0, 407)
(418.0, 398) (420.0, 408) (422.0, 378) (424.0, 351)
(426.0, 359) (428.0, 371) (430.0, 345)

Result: 184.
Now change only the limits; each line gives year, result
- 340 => 103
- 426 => 359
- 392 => 360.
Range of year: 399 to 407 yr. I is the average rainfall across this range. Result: 381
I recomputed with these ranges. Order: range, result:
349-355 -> 251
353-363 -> 190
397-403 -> 377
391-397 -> 363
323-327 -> 325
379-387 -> 352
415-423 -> 398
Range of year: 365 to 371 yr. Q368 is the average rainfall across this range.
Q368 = 240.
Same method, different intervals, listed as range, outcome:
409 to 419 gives 399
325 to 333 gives 323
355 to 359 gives 195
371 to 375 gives 300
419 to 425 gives 379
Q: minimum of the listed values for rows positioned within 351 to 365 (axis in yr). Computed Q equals 171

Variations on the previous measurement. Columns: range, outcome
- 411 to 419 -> 394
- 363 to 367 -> 191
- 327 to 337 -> 235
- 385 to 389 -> 341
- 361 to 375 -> 177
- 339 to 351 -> 103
